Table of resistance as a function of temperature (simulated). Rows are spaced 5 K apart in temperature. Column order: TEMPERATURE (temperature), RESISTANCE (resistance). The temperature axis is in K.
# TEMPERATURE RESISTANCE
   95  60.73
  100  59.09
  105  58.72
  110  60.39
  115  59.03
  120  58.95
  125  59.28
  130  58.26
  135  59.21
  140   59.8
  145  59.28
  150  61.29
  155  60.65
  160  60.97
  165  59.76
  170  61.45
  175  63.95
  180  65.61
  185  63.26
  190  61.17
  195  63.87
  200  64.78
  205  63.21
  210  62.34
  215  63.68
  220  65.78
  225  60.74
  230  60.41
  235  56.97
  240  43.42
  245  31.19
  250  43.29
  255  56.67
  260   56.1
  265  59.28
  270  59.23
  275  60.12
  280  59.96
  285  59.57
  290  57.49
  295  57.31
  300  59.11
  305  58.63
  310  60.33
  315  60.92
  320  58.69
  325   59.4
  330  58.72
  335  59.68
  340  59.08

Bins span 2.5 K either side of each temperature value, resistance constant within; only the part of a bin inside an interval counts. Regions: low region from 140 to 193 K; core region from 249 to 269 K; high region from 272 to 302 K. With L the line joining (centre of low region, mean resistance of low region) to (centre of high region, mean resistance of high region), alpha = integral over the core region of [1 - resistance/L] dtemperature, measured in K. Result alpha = 1.5 K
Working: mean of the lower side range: 61.7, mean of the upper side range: 58.9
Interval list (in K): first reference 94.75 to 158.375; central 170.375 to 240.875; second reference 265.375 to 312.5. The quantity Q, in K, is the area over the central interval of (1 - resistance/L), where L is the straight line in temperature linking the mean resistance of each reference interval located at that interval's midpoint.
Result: -2.9 K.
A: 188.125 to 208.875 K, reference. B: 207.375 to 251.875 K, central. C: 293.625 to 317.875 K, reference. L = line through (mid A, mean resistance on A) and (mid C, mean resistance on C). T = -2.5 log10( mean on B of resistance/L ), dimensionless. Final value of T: 0.15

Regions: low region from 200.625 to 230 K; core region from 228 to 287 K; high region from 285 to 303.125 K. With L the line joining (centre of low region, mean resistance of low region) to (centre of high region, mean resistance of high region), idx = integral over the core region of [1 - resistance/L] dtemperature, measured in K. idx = 6.5 K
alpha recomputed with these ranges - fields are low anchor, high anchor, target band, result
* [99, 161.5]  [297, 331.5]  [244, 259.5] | 3.4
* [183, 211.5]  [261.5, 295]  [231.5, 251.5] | 5.4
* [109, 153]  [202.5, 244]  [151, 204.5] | -3.2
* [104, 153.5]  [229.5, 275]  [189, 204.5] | -2.3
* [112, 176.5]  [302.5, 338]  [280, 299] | 0.4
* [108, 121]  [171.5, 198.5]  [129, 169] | 0.9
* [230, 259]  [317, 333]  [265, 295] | -3.6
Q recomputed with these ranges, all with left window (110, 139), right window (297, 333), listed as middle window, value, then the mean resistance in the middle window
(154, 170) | -0.39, 60.6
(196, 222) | -2.06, 63.9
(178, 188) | -0.85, 64.2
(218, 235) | -0.62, 61.4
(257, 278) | 0.23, 58.7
